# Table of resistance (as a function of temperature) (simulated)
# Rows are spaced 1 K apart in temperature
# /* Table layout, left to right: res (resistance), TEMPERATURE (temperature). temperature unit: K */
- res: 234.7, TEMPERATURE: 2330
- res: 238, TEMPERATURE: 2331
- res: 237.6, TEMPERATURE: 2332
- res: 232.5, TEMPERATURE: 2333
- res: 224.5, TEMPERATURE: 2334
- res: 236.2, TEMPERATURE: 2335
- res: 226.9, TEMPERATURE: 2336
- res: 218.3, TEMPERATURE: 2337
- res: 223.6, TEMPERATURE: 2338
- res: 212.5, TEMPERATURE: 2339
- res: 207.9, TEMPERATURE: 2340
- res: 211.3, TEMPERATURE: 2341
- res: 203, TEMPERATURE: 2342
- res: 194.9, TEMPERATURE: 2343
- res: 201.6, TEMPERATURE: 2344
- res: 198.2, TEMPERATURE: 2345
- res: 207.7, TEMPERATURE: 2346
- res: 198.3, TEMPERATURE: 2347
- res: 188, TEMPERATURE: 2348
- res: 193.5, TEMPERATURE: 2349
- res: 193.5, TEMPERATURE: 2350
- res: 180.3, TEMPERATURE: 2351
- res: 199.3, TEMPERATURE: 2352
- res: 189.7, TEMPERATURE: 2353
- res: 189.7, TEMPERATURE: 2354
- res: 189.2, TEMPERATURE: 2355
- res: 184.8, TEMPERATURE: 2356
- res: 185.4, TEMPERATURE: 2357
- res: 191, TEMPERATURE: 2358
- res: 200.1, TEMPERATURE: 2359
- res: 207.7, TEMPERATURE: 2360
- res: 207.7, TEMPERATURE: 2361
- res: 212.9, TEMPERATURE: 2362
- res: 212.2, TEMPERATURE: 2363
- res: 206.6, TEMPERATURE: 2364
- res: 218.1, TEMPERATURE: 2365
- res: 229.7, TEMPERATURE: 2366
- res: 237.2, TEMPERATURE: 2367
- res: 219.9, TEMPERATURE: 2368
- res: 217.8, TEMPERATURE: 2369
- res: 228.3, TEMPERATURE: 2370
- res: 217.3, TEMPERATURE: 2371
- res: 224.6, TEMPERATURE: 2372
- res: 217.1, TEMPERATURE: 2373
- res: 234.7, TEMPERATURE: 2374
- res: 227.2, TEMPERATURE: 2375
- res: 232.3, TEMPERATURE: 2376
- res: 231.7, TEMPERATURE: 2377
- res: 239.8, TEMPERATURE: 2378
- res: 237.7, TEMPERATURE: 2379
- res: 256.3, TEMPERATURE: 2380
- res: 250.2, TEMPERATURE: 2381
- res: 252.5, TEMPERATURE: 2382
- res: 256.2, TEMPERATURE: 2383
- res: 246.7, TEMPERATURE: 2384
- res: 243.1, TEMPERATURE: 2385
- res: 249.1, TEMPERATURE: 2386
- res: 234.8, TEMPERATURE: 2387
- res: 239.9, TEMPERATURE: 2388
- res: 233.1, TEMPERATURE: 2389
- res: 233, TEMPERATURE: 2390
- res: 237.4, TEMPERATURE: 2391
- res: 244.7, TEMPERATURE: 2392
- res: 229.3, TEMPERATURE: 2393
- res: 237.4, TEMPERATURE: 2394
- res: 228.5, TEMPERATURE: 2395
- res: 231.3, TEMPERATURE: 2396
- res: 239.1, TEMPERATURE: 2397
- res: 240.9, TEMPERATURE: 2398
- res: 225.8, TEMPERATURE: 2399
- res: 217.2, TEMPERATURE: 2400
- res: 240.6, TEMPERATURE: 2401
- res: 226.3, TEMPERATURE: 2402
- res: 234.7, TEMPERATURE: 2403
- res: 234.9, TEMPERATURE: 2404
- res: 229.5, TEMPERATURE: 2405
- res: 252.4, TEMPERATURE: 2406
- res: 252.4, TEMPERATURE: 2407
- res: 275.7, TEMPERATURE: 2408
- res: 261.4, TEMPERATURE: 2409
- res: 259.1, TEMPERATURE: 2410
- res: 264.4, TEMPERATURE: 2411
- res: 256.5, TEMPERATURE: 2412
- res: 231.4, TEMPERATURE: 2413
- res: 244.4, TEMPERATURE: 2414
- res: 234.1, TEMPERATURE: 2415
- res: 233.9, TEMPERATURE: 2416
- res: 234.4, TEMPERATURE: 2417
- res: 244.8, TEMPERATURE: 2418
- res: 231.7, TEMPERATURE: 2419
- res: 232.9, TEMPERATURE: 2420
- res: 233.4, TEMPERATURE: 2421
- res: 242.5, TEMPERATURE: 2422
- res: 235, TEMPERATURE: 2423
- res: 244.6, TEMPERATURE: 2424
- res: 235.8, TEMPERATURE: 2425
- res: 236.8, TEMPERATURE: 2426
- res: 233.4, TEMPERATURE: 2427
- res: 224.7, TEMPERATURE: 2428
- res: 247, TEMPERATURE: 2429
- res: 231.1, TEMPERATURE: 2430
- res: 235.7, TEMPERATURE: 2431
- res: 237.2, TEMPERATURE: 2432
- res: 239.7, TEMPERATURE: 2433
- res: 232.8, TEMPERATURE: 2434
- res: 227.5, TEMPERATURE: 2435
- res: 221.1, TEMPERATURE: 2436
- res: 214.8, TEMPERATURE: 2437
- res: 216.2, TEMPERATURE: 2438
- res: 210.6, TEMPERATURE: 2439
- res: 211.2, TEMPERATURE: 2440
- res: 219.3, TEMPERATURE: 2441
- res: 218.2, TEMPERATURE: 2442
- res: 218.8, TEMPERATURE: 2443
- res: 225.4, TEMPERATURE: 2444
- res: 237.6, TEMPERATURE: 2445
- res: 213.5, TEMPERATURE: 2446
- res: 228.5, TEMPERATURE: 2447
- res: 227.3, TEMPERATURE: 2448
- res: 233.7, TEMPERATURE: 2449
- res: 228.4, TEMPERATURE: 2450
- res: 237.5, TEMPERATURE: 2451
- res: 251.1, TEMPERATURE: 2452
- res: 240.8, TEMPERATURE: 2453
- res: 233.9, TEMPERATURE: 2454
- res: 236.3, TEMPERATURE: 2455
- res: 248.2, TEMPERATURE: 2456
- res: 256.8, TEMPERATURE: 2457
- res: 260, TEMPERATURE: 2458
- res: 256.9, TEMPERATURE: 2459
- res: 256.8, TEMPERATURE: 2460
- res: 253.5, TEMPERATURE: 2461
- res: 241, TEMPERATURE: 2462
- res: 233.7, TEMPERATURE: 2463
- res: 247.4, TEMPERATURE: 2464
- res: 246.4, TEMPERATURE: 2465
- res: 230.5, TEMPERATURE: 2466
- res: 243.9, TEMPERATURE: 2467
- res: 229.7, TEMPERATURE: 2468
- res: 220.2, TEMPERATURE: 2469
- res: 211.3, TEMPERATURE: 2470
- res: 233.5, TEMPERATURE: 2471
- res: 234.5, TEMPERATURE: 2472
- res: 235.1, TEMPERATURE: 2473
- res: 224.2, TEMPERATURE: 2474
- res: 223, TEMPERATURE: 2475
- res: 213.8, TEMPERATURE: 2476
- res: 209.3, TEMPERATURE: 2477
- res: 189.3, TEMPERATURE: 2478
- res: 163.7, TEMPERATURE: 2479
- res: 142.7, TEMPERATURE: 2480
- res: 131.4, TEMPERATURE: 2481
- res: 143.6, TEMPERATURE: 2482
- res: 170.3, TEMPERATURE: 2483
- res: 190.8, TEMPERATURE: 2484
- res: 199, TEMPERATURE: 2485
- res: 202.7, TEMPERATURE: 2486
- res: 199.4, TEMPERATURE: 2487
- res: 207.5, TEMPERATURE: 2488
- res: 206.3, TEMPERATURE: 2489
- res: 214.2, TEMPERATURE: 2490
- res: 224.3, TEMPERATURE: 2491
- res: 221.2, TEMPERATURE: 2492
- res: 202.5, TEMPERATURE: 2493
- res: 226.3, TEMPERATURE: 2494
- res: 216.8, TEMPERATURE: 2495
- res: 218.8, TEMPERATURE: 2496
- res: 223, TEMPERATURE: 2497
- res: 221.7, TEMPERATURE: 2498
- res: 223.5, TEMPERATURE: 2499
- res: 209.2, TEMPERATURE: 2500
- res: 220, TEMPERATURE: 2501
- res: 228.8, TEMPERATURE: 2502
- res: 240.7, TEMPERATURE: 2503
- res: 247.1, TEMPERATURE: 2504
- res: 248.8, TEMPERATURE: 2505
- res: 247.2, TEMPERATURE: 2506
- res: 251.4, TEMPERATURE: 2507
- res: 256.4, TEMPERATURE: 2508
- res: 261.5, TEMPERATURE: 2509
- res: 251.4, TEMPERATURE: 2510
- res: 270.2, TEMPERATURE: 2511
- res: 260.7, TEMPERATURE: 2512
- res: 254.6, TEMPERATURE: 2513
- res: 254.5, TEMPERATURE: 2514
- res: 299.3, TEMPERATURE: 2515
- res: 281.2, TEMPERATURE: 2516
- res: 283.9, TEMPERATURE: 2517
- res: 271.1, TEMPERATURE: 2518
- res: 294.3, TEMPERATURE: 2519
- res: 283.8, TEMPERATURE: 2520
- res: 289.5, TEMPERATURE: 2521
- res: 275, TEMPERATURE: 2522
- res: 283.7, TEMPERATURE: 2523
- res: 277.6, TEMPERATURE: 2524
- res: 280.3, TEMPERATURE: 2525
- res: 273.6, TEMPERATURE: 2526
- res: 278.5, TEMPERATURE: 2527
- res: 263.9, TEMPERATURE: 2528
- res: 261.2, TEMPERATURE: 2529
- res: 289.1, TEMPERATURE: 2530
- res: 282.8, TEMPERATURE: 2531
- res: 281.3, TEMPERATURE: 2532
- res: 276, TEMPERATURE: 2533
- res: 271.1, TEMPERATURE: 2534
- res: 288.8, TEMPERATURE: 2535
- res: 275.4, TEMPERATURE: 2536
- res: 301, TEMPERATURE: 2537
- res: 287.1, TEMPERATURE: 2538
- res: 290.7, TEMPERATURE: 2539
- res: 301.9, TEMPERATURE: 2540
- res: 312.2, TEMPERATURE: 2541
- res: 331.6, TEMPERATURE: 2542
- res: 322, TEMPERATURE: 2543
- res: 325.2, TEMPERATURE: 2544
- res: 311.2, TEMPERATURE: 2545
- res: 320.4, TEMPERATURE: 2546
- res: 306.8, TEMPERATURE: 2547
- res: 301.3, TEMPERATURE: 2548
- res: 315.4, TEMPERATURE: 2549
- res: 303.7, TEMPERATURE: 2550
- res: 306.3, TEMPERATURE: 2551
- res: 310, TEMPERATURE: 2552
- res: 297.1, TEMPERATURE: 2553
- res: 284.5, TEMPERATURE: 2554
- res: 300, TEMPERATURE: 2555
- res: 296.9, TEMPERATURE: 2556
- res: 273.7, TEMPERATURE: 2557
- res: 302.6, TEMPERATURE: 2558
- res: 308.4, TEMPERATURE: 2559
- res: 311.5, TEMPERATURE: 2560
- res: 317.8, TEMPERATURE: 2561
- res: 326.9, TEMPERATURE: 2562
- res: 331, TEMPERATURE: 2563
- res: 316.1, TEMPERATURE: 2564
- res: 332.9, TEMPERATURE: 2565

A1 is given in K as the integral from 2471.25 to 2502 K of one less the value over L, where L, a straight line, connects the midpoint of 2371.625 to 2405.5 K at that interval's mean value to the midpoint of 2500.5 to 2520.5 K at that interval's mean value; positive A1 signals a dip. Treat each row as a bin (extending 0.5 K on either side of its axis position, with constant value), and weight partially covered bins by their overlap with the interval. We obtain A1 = 6.19 K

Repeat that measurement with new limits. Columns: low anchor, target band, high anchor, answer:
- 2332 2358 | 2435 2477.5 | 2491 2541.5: 1.74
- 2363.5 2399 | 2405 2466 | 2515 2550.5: 4.01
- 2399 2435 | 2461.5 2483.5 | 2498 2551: 4.14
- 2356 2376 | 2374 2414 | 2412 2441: -3.27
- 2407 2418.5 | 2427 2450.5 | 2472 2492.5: 0.33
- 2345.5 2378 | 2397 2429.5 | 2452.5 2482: -3.58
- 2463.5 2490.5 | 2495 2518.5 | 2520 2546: 0.26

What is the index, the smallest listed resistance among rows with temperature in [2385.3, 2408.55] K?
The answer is 217.2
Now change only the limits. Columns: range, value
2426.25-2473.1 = 210.6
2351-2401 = 180.3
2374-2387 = 227.2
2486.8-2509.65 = 199.4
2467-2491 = 131.4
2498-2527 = 209.2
